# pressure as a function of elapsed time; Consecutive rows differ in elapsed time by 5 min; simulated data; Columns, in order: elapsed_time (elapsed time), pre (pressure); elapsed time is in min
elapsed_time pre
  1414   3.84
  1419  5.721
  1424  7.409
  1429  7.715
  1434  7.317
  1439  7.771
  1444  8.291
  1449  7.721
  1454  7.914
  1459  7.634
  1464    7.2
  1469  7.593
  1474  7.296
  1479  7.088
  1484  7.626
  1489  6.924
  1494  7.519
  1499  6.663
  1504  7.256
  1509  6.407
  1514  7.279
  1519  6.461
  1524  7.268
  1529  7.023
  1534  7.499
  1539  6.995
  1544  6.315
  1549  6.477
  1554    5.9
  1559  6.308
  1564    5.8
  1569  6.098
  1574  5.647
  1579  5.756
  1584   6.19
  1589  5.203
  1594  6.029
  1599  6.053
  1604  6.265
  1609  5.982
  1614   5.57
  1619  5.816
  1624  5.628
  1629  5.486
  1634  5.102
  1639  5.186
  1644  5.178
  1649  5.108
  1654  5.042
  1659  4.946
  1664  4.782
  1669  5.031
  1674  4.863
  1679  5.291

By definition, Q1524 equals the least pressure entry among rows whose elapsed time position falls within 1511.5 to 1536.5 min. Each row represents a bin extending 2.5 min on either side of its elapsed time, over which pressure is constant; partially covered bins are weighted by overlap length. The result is 6.461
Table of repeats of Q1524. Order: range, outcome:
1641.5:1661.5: 4.946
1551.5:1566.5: 5.8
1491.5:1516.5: 6.407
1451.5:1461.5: 7.634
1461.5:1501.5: 6.663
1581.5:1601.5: 5.203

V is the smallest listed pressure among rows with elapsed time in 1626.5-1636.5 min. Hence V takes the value 5.102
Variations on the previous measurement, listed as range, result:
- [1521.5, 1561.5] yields 5.9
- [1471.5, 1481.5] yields 7.088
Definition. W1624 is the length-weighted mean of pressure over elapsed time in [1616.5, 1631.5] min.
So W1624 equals 5.64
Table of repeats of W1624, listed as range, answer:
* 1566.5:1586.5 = 5.92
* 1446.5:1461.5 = 7.76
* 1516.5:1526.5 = 6.86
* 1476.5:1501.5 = 7.16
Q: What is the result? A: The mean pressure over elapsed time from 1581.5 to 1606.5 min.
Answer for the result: 5.95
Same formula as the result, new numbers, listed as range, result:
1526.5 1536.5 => 7.26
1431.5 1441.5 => 7.54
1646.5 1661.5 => 5.03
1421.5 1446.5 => 7.7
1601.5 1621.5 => 5.91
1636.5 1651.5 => 5.16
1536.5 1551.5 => 6.6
